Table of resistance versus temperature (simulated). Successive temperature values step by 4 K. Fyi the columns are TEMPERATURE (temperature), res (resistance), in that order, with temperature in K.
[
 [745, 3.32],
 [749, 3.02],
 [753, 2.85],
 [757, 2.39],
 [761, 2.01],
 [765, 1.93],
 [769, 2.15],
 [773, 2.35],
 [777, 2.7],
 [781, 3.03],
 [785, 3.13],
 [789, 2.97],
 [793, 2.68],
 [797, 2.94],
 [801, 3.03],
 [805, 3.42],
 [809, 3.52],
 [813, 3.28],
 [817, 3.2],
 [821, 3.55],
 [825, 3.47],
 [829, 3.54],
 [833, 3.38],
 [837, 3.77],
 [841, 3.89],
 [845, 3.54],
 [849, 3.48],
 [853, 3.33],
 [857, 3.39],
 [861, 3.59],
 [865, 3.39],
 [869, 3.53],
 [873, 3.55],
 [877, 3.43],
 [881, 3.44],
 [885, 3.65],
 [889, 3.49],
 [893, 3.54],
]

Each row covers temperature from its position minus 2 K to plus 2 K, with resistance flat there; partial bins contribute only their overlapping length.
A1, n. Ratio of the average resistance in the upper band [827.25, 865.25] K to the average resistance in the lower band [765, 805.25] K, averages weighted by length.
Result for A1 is 1.3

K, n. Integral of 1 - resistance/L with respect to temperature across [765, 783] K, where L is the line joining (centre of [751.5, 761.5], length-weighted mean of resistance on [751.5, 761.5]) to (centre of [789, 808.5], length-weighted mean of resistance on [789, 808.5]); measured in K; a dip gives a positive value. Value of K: 1.5 K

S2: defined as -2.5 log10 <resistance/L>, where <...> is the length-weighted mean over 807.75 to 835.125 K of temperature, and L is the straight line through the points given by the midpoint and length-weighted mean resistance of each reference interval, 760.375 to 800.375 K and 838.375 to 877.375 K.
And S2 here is -0.11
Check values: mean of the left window 2.62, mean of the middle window 3.42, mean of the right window 3.52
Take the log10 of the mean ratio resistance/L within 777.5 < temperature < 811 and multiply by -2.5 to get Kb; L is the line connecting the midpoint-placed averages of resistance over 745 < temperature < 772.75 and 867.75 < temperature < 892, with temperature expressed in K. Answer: -0.11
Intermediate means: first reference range 2.46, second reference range 3.52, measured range 3.07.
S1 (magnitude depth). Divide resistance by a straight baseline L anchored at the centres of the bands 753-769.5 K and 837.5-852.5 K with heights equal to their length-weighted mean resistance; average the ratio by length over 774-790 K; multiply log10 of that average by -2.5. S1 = -0.14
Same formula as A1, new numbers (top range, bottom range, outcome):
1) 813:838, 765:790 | 1.31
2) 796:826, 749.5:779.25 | 1.39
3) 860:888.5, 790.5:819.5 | 1.11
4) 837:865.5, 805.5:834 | 1.03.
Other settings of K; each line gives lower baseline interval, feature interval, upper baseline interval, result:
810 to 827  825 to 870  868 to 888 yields -1.0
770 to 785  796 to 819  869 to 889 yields -2.3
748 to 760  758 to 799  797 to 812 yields 5.4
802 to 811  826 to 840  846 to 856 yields -0.7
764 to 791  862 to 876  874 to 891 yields -0.4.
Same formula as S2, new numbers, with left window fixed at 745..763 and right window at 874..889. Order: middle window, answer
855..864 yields -0.04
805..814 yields -0.13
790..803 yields 0.02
